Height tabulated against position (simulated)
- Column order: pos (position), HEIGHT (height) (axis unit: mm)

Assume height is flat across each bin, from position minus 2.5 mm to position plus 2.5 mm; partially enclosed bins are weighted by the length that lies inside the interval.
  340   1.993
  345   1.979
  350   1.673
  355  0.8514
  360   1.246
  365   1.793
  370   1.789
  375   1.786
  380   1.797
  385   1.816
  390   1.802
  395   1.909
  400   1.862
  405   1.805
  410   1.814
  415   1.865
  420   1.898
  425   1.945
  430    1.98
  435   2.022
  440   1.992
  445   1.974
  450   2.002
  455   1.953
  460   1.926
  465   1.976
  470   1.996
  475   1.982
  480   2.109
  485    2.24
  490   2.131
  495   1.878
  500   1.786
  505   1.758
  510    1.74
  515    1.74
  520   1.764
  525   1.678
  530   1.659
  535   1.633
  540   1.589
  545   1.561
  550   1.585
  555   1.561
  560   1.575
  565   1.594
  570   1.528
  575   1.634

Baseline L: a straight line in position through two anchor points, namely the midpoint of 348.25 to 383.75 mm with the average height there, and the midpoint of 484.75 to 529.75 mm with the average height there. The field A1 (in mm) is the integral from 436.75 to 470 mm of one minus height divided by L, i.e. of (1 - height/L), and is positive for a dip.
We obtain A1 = -4.7 mm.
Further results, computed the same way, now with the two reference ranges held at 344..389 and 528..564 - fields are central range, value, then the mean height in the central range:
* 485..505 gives -4.3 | 1.95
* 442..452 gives -2.3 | 1.99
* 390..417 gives -3.7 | 1.85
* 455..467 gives -2.5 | 1.95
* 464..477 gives -3.0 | 1.99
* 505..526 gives -1.8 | 1.74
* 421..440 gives -4.2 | 1.98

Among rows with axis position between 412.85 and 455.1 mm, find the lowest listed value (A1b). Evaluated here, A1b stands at 1.865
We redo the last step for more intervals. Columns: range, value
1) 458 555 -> 1.561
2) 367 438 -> 1.786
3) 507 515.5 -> 1.74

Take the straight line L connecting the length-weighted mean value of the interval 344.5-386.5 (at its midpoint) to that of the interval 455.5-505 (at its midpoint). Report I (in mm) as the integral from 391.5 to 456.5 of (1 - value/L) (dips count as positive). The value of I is -4.2 mm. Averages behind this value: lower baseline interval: 1.62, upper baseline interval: 1.99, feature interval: 1.92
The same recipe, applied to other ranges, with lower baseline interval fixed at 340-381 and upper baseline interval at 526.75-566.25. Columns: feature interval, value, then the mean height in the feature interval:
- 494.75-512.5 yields -1.9 mm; 1.78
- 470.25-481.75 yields -3.0 mm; 2.03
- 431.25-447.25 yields -3.8 mm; 2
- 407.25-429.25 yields -3.6 mm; 1.89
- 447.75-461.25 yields -2.9 mm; 1.96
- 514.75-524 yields -0.8 mm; 1.74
